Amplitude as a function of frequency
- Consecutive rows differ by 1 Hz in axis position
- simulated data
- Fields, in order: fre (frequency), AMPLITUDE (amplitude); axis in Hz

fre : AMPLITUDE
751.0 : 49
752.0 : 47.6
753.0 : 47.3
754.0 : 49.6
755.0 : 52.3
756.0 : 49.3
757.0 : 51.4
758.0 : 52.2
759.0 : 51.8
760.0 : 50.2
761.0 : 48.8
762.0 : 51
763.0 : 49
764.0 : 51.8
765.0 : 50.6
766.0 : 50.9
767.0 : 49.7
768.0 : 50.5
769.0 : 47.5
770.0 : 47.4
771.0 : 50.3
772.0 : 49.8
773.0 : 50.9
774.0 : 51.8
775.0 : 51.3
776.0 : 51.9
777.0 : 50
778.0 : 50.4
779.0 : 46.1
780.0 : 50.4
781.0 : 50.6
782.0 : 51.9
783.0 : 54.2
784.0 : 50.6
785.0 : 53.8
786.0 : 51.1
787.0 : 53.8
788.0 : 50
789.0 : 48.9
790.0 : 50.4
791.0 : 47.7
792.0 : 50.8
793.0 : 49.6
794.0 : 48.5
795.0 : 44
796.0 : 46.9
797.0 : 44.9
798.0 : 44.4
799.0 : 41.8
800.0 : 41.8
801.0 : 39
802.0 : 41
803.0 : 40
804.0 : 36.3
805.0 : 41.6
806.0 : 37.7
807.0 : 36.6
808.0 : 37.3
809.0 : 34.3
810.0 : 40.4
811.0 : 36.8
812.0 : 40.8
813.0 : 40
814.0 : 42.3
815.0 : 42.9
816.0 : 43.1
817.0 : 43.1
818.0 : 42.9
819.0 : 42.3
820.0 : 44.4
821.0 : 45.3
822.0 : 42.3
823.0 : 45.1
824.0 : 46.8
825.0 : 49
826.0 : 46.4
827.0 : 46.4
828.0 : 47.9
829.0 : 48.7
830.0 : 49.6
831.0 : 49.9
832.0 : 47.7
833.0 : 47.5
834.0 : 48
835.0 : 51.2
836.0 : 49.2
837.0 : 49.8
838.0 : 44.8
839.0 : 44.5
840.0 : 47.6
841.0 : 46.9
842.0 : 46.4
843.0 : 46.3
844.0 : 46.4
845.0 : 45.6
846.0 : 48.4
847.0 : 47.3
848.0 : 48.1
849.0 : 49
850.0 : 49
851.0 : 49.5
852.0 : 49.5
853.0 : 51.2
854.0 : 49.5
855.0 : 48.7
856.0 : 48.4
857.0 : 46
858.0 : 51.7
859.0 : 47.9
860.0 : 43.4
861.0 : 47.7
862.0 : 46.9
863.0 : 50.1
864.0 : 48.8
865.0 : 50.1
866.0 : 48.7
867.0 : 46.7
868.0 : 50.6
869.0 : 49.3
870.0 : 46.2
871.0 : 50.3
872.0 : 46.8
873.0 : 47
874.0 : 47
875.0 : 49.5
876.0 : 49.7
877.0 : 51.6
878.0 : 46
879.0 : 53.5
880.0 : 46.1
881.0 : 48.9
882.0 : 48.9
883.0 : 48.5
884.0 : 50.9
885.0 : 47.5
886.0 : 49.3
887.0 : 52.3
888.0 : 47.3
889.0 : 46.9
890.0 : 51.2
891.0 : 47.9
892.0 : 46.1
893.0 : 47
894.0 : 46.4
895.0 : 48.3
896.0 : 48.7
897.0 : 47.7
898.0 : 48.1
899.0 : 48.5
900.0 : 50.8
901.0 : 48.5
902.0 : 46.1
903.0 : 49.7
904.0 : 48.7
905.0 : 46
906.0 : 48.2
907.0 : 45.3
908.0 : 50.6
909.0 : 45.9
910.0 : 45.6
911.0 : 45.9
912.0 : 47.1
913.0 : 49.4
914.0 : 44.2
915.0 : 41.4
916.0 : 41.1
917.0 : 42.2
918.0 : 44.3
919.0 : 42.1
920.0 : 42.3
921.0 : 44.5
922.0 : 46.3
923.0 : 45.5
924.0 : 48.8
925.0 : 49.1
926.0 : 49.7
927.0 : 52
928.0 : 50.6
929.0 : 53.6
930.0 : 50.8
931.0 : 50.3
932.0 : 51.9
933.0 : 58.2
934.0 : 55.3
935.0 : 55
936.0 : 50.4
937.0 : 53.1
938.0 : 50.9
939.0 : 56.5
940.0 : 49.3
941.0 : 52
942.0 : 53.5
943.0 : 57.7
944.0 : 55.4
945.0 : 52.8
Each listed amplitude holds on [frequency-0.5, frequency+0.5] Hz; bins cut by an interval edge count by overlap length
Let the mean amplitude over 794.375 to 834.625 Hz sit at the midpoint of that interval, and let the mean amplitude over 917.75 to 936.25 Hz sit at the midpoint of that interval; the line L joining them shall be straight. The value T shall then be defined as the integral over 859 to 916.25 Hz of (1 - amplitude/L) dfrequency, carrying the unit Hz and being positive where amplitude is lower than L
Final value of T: -0.8 Hz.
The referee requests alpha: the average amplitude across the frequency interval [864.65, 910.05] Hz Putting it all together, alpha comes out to 48.4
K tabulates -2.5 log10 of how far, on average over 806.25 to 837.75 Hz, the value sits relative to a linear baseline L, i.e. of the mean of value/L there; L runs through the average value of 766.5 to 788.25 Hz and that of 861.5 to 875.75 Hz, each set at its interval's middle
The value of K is 0.12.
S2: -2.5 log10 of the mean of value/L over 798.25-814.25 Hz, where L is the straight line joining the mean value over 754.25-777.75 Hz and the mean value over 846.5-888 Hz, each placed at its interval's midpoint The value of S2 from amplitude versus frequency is 0.26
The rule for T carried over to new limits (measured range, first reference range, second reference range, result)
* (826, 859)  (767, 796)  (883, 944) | 0.9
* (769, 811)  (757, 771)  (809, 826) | 0.2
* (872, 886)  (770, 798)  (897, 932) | -0.2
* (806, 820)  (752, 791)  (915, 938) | 2.7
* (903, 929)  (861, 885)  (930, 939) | 2.7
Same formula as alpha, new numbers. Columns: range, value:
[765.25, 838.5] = 46.4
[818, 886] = 47.9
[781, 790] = 51.6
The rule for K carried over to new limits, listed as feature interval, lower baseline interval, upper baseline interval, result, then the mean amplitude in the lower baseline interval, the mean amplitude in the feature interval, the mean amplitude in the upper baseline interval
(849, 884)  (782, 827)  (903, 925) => -0.08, 44.4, 48.7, 45.7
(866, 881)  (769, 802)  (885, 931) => -0.02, 48.8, 48.6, 47.4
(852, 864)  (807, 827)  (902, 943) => -0.08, 42.4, 48.4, 48.8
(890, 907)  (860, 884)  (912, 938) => 0.01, 48.6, 47.9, 48.5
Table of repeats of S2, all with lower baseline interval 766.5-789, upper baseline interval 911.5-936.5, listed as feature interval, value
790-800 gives 0.09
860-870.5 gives 0.02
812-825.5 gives 0.14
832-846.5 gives 0.05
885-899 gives 0.01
